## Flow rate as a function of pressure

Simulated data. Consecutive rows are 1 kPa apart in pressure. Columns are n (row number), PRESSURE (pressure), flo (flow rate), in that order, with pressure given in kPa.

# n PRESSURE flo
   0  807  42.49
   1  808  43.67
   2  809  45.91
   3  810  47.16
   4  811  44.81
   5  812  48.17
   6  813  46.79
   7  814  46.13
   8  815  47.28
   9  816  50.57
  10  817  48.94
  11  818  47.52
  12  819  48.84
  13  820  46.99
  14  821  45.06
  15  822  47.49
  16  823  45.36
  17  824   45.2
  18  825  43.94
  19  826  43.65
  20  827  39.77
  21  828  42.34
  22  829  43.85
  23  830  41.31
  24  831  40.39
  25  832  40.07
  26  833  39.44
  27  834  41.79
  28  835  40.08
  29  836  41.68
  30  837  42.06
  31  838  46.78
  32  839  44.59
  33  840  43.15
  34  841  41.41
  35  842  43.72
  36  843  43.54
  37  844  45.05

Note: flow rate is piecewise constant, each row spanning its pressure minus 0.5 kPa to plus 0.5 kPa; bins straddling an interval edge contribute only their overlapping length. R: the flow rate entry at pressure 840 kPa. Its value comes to 43.15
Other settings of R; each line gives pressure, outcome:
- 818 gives 47.52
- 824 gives 45.2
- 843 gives 43.54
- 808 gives 43.67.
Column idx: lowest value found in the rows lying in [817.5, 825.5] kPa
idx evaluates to 43.94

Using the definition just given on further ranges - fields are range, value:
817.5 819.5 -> 47.52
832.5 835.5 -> 39.44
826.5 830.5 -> 39.77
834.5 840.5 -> 40.08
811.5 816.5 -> 46.13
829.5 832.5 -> 40.07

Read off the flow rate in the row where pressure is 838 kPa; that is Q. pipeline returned 46.78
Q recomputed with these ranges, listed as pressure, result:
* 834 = 41.79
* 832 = 40.07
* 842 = 43.72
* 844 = 45.05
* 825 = 43.94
